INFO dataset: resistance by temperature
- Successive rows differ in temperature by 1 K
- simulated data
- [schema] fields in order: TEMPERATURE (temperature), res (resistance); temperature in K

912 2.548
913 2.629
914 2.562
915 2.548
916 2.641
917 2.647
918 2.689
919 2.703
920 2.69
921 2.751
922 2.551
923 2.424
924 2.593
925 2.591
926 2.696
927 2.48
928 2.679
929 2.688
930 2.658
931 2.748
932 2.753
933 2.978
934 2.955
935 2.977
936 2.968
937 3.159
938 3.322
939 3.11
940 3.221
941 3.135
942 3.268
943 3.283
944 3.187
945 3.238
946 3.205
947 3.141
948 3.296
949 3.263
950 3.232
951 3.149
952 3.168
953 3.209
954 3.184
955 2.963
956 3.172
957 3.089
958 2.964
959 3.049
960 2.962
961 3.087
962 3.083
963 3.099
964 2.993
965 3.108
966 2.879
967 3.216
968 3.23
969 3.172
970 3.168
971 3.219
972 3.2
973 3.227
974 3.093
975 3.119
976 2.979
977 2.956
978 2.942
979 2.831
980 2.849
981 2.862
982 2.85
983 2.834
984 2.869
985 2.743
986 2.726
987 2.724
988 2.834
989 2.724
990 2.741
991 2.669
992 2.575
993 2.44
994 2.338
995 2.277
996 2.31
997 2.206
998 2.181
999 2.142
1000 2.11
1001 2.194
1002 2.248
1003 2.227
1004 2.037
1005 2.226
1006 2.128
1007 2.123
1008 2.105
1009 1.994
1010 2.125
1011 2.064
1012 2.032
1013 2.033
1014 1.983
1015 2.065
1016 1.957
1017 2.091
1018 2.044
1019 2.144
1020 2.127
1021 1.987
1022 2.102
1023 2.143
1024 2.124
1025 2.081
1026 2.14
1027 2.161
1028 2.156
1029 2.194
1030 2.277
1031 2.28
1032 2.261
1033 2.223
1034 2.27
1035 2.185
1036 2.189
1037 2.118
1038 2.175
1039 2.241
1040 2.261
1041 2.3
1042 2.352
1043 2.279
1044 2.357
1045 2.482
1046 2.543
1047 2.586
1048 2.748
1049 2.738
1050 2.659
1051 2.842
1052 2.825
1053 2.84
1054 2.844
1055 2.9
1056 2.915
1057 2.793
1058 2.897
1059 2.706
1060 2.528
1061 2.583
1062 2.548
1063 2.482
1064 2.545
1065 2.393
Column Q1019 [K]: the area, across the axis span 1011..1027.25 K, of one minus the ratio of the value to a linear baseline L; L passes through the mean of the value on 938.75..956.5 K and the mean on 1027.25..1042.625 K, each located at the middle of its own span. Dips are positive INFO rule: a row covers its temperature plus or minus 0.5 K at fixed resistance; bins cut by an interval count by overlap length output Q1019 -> 2.22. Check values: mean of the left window 3.19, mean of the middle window 2.07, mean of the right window 2.23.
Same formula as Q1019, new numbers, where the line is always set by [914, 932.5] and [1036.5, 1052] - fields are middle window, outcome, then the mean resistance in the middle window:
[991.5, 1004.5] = 1.41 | 2.25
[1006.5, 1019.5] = 2.31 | 2.06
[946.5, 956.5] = -2.24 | 3.18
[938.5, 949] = -2.43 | 3.21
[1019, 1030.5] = 1.62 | 2.14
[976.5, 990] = -1.45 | 2.82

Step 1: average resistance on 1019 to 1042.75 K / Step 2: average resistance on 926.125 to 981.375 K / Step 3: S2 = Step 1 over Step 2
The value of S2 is 0.7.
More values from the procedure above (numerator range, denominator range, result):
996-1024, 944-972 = 0.67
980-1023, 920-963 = 0.78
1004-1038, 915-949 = 0.73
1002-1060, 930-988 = 0.76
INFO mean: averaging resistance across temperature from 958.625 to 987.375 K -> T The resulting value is 3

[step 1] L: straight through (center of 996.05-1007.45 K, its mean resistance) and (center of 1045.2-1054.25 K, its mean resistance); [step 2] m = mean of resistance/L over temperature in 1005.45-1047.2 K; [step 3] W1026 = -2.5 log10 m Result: 0.131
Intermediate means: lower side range 2.17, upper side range 2.72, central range 2.18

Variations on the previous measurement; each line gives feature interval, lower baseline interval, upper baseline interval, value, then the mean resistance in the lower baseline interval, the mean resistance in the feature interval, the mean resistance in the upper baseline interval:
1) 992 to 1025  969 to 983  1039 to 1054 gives 0.29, 3.02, 2.14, 2.56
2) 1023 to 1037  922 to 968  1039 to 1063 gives 0.23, 3.01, 2.19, 2.62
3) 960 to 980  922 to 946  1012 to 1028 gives -0.20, 2.92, 3.08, 2.08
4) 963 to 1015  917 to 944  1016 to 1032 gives -0.08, 2.85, 2.6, 2.13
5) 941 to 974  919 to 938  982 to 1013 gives -0.21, 2.76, 3.15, 2.37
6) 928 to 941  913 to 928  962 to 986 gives -0.09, 2.61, 2.96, 3.01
